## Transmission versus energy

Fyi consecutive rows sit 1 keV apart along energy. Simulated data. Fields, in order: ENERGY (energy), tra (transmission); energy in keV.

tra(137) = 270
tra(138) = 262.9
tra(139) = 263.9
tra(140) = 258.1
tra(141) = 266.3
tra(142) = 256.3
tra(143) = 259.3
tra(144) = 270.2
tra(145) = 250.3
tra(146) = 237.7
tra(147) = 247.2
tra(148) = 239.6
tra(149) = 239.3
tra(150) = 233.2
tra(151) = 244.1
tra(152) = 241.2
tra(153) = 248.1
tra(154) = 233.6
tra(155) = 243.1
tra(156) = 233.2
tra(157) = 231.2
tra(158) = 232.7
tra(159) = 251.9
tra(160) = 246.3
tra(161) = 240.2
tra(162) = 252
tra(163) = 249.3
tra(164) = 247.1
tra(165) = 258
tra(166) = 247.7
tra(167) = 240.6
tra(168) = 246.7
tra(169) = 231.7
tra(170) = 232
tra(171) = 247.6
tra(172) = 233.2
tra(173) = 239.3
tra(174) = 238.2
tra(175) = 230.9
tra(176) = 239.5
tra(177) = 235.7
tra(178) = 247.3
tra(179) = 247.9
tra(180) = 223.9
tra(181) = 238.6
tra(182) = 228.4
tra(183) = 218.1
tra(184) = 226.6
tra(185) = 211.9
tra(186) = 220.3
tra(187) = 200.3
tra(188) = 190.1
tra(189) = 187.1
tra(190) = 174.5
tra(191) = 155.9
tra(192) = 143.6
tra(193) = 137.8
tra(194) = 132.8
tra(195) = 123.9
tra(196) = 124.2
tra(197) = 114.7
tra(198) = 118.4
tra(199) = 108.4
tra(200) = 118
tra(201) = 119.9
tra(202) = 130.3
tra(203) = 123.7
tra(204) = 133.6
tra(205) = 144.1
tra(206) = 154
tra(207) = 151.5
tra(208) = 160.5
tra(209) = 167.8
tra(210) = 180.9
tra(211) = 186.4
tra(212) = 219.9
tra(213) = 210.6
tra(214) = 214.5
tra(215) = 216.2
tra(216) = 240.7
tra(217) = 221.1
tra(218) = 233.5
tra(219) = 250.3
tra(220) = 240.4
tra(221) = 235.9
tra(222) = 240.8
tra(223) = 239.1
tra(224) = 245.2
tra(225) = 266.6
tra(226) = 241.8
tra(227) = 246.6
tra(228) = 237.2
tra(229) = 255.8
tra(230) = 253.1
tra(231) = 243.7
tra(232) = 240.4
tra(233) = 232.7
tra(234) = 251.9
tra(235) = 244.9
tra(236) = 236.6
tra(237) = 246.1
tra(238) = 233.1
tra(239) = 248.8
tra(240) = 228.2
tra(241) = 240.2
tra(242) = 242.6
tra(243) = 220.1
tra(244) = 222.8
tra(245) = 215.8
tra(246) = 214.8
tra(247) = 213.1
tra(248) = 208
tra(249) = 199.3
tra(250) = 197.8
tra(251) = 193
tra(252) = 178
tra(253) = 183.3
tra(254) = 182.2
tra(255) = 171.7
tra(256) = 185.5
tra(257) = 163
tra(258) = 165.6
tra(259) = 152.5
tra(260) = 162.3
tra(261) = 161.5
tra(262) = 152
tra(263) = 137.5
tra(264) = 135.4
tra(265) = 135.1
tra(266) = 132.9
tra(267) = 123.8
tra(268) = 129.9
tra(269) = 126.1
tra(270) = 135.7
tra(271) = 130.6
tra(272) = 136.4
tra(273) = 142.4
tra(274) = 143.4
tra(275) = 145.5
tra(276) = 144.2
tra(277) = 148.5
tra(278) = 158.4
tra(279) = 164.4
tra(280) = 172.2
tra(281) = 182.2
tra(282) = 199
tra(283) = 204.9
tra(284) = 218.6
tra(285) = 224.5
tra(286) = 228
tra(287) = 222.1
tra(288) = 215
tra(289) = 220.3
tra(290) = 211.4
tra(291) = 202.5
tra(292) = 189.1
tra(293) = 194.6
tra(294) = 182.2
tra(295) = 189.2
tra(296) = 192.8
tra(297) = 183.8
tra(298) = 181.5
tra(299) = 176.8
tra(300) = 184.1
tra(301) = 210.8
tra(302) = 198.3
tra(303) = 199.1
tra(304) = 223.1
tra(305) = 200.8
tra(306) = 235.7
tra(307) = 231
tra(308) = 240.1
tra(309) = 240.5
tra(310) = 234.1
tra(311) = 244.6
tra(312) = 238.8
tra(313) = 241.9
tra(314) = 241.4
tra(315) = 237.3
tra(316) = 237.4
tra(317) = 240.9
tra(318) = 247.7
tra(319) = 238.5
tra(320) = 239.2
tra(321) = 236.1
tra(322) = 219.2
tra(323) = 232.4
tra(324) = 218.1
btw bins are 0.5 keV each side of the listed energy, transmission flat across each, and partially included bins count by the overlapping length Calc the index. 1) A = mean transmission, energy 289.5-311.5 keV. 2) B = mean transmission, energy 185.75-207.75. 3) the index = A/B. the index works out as 1.4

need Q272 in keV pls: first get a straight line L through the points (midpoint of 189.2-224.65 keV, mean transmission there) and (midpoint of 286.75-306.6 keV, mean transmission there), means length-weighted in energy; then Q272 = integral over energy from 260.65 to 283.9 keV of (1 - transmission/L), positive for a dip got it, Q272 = 5.17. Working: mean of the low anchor 175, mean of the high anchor 201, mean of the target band 151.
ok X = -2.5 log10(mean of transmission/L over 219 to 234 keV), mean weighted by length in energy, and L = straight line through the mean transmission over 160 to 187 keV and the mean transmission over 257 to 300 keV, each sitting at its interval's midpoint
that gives -0.20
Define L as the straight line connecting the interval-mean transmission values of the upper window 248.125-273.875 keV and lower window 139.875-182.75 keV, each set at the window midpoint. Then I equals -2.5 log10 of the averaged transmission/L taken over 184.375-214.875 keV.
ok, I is 0.30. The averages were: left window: 243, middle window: 160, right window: 157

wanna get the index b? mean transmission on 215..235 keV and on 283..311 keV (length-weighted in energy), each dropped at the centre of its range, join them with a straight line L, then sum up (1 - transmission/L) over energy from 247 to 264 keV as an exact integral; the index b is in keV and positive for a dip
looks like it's 4.0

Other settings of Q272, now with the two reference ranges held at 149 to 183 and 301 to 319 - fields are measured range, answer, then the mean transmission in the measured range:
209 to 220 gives 1.0 keV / 216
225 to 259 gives 2.4 keV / 219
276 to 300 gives 4.1 keV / 193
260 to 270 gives 4.1 keV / 138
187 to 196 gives 3.1 keV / 156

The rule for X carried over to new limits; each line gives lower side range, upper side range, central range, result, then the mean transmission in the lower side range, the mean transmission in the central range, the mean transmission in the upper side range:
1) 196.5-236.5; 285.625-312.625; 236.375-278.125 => 0.17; 202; 176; 210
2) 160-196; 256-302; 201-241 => -0.10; 217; 216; 172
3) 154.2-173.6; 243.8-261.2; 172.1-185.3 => 0.00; 242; 233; 187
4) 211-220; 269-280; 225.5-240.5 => -0.21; 224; 243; 145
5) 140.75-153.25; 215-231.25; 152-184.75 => 0.03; 248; 239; 242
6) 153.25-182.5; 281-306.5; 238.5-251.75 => 0.00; 240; 218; 203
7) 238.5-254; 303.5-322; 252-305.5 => 0.27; 213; 175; 236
